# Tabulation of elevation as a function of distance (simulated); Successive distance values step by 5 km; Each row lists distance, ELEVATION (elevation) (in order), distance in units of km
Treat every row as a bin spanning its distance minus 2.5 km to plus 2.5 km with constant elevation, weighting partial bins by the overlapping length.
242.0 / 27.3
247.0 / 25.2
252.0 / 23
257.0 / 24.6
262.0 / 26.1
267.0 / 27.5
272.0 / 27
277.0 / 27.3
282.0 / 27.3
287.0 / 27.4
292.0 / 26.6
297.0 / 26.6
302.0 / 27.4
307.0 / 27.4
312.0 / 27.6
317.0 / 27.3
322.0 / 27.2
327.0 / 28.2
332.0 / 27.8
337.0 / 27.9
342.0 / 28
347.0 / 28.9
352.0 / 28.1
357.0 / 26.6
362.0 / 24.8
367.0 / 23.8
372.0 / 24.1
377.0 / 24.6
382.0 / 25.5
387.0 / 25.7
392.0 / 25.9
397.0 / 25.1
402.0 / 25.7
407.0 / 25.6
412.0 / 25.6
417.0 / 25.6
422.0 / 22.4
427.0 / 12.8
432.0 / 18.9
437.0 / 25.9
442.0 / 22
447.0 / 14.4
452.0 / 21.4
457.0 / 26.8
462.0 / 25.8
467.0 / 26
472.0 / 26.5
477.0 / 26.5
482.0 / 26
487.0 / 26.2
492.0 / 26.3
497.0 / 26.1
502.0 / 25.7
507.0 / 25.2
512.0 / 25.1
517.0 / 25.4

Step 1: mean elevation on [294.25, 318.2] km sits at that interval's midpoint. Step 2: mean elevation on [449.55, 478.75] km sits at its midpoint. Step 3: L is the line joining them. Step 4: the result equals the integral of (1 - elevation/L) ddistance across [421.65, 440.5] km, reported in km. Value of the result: 4.4 km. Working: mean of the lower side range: 27.3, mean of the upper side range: 25.5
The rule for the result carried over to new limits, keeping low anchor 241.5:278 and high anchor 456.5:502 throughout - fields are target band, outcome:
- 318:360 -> -2.9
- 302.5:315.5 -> -0.8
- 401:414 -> 0.2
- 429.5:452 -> 4.9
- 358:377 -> 1.1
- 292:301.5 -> -0.3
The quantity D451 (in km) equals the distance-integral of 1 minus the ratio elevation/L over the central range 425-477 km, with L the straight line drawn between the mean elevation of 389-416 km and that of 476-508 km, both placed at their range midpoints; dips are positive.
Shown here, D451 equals 7.0 km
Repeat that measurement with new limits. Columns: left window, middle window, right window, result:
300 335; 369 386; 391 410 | 0.9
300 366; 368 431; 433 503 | 5.1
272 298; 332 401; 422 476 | -4.1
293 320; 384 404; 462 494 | 0.8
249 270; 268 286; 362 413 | -1.4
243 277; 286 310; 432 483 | -1.6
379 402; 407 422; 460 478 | 0.4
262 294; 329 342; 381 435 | -1.2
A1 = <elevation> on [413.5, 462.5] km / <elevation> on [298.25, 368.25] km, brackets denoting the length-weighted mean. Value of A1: 0.79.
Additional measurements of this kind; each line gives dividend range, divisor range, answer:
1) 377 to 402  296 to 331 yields 0.93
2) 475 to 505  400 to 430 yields 1.14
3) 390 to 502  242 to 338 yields 0.90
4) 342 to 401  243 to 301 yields 0.98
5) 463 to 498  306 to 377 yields 0.98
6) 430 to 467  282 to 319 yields 0.83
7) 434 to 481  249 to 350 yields 0.88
